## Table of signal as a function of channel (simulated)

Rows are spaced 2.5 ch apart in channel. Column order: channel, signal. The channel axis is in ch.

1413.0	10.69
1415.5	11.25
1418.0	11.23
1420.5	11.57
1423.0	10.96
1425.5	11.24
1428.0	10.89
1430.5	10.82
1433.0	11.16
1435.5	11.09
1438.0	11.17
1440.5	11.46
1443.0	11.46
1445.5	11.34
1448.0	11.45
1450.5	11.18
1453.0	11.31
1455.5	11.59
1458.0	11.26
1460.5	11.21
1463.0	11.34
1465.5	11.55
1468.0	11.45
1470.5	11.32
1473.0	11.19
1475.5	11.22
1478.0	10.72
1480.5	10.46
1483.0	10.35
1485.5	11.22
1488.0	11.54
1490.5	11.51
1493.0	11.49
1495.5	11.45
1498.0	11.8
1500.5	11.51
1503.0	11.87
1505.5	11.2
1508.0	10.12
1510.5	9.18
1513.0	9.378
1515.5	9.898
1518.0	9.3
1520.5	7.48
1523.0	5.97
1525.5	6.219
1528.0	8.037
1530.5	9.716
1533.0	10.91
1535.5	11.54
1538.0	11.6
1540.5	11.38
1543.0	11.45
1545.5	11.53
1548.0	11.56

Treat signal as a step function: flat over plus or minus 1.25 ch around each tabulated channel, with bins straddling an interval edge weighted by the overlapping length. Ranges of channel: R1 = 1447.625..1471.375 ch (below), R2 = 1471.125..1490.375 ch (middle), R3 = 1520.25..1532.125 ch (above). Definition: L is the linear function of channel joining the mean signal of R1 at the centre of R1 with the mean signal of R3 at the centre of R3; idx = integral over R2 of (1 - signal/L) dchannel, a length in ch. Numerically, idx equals -1.6 ch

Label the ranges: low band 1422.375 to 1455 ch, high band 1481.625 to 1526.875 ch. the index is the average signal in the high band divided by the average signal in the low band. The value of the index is 0.90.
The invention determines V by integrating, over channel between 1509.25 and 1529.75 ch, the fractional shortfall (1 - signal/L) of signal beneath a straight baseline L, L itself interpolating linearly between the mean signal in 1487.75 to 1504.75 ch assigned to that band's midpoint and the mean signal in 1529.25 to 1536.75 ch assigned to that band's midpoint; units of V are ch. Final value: 5.25 ch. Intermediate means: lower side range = 11.6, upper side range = 10.7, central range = 8.22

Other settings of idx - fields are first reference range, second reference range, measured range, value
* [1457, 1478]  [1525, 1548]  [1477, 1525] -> 2.8 ch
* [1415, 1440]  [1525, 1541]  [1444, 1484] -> -1.6 ch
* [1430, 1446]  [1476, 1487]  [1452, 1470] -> -0.7 ch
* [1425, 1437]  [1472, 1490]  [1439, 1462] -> -0.7 ch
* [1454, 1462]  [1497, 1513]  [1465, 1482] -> 0.1 ch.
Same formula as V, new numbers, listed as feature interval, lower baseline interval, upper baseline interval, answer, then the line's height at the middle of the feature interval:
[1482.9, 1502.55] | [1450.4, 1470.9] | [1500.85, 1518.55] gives -1.5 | 10.6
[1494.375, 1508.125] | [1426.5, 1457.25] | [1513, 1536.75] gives -2.8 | 9.51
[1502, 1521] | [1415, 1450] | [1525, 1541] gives 0.8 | 10.3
